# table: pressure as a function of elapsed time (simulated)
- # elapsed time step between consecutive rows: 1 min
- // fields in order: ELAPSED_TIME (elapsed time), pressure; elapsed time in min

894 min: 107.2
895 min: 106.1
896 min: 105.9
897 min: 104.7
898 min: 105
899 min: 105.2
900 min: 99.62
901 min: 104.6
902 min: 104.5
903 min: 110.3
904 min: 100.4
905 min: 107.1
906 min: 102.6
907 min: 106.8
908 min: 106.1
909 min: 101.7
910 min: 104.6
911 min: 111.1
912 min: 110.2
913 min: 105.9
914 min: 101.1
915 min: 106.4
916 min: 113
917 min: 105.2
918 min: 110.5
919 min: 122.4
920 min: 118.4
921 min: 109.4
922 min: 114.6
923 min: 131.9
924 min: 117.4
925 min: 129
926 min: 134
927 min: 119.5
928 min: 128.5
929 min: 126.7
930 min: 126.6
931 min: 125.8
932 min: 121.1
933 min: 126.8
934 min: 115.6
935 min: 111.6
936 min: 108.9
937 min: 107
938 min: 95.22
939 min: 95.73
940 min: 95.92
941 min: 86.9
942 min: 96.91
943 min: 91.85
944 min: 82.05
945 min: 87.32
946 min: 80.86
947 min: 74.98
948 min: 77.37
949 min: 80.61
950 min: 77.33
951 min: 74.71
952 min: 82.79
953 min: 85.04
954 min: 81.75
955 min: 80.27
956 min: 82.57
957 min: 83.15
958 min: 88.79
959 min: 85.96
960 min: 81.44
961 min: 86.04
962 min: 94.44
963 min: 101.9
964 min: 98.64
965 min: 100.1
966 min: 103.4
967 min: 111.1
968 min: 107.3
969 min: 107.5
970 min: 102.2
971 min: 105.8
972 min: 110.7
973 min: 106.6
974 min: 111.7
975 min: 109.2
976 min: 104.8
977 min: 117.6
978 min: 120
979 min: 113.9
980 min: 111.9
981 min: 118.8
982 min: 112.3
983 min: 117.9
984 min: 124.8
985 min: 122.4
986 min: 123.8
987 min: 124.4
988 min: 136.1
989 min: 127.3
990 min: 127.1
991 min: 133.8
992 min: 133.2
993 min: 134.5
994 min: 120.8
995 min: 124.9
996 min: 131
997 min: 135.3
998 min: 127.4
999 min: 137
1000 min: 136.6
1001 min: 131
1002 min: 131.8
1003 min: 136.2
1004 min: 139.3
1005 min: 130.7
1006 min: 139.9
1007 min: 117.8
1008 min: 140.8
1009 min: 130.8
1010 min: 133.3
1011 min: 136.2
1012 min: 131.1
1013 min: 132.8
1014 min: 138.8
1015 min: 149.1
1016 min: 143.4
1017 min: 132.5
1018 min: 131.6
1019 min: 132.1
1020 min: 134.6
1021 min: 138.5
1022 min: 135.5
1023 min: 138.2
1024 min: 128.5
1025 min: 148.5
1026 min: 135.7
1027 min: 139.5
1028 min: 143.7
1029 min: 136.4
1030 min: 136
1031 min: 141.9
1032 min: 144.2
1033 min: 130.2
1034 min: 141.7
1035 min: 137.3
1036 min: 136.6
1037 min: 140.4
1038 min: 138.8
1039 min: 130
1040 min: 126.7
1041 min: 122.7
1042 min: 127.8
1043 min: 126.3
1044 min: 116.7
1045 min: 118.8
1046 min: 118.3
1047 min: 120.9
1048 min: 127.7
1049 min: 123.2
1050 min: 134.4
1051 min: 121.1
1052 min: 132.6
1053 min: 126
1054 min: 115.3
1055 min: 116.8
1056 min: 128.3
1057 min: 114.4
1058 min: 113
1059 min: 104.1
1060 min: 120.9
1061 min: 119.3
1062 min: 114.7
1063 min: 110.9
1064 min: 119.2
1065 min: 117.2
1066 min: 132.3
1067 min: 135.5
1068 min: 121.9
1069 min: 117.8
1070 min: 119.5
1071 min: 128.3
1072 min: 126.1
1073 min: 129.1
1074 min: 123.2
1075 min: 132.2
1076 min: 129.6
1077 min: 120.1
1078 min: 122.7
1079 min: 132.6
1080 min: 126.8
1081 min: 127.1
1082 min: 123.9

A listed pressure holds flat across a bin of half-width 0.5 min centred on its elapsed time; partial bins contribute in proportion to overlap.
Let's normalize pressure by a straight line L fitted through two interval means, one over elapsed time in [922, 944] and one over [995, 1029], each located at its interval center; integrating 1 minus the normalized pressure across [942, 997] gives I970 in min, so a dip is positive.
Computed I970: 8.8 min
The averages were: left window 113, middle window 104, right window 135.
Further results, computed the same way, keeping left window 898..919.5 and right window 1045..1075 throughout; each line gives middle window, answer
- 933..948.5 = 2.1 min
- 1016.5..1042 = -3.7 min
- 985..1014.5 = -4.0 min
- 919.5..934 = -2.0 min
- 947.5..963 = 3.9 min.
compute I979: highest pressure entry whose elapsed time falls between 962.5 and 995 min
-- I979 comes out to 136.1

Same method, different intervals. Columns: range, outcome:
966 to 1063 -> 149.1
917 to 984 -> 134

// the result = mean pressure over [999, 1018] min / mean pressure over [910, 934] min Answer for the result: 1.1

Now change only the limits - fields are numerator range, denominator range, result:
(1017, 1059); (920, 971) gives 1.29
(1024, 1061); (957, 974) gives 1.29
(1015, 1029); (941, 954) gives 1.66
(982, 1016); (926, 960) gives 1.36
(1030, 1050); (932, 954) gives 1.41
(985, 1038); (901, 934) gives 1.18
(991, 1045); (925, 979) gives 1.34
